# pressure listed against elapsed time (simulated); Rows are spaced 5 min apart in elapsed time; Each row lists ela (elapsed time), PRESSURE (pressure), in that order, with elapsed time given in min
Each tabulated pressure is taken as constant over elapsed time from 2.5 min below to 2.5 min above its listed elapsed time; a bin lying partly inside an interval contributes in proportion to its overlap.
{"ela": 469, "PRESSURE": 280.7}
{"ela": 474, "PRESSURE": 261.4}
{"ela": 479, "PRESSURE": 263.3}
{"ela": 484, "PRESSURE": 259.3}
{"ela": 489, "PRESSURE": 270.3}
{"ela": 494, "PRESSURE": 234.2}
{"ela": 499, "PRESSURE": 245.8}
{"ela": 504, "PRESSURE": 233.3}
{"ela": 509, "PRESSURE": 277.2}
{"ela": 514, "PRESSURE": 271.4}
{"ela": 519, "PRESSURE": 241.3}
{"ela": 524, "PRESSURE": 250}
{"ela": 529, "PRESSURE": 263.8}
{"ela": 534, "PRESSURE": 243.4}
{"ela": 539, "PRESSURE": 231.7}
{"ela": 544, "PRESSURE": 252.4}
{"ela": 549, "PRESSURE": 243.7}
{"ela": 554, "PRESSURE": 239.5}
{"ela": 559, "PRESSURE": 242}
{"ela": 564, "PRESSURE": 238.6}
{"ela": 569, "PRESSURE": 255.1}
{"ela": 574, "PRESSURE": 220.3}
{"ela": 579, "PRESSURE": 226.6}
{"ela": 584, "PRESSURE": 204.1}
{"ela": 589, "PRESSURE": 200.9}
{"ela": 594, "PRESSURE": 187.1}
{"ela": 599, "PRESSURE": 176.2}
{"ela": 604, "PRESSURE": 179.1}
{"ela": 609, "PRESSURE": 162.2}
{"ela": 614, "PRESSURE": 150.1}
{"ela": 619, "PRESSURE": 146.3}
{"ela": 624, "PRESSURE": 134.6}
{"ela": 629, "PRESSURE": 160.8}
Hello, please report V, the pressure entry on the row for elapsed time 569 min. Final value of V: 255.1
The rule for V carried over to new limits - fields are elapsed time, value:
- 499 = 245.8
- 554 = 239.5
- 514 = 271.4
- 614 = 150.1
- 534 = 243.4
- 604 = 179.1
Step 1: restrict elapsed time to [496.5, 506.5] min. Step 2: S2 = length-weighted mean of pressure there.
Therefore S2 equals 240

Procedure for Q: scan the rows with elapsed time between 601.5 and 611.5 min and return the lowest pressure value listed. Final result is 162.2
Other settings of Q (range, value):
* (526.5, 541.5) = 231.7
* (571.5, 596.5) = 187.1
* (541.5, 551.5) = 243.7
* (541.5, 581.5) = 220.3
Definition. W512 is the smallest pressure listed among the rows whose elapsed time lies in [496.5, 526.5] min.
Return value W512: 233.3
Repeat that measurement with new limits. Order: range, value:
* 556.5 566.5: 238.6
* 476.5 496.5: 234.2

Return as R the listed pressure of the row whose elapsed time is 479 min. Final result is 263.3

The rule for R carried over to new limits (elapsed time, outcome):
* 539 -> 231.7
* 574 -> 220.3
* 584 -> 204.1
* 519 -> 241.3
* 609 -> 162.2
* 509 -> 277.2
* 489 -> 270.3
